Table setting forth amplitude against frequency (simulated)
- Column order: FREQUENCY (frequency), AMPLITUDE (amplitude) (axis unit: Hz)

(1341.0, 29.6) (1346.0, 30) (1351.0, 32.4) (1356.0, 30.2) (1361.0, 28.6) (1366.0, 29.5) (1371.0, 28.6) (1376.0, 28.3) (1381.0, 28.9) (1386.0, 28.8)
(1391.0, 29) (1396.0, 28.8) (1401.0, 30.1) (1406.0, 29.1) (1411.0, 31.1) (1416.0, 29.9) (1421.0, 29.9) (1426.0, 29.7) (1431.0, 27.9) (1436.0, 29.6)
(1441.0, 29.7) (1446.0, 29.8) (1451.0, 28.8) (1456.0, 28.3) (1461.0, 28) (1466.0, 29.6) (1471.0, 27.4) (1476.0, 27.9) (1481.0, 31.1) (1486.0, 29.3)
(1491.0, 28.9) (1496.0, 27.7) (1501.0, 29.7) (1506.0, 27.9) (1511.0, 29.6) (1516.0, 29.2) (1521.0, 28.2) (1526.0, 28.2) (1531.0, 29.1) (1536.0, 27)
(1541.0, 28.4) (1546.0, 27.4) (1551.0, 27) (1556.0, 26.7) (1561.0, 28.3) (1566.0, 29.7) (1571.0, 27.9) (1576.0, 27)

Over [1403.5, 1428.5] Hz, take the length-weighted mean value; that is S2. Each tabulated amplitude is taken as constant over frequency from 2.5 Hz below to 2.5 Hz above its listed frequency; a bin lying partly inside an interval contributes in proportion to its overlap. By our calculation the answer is 29.9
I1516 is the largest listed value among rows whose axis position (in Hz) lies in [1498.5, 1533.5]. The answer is 29.7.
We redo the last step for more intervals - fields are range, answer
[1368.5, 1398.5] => 29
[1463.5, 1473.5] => 29.6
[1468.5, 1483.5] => 31.1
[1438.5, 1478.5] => 29.8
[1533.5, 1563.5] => 28.4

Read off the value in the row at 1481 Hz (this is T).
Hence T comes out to 31.1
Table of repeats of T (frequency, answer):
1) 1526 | 28.2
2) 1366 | 29.5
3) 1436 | 29.6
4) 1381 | 28.9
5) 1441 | 29.7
